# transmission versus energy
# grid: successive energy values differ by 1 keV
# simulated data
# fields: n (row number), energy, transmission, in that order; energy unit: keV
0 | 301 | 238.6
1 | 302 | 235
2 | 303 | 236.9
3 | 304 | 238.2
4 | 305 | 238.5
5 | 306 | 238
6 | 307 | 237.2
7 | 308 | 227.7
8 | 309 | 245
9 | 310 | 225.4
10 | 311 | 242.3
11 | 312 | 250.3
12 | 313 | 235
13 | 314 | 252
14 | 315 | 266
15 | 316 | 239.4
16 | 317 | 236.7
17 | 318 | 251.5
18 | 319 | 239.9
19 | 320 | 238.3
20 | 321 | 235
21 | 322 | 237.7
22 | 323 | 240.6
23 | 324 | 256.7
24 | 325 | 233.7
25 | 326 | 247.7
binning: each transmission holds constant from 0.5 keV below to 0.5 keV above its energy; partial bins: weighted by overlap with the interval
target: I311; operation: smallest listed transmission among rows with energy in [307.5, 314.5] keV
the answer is 225.4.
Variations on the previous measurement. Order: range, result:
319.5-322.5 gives 235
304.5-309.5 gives 227.7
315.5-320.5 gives 236.7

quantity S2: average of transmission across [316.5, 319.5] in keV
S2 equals 243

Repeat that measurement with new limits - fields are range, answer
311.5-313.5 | 243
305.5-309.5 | 237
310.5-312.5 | 246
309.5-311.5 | 234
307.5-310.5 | 233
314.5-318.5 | 248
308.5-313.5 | 240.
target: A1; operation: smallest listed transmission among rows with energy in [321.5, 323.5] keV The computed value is 237.7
